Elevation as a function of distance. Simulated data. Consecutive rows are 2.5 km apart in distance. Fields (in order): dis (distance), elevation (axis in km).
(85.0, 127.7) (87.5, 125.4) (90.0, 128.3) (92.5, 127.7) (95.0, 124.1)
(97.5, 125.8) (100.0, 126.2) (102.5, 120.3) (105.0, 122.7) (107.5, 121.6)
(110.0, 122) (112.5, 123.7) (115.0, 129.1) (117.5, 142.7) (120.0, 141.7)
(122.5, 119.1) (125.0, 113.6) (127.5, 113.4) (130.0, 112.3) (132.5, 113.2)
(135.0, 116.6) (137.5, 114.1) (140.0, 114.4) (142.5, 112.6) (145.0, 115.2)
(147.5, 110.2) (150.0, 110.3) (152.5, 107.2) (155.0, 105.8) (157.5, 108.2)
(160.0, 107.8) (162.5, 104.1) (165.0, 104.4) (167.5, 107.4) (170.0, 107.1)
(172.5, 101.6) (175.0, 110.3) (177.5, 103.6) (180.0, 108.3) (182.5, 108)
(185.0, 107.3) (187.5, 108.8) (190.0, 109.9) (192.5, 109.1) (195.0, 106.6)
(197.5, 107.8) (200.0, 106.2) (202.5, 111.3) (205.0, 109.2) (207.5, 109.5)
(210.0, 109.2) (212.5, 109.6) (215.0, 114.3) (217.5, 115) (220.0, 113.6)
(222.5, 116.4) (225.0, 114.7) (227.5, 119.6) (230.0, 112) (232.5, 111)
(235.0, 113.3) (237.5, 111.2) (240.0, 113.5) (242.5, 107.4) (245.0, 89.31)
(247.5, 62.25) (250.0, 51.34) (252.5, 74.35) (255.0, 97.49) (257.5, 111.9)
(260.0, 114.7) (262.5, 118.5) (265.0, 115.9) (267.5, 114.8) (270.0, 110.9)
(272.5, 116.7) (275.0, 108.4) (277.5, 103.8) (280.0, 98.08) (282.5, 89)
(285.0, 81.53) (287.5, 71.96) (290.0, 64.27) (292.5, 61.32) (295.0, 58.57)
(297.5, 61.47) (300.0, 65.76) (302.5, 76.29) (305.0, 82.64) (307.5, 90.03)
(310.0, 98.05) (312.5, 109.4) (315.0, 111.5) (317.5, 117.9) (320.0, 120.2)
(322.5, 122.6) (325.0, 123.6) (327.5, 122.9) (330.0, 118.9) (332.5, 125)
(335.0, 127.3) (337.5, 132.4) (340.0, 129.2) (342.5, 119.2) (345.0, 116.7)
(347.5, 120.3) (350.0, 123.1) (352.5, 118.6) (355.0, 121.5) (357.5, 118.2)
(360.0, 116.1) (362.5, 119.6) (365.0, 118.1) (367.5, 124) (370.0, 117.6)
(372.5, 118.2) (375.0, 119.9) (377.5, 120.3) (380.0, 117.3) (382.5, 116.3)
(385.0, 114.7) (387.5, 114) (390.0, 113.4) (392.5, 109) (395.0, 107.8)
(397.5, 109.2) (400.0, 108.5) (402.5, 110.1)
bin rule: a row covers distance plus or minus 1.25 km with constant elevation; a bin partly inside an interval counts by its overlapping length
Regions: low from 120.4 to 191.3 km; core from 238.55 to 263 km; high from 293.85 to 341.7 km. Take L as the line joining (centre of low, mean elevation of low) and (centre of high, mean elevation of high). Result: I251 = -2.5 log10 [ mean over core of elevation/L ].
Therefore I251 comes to 0.15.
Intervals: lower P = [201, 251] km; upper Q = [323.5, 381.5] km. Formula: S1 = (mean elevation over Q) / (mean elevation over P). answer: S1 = 1.14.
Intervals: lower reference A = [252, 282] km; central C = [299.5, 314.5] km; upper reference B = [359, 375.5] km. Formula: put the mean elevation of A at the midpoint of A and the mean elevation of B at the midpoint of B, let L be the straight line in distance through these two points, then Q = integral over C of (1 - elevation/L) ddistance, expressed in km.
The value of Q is 3.06 km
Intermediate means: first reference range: 107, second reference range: 119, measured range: 89.3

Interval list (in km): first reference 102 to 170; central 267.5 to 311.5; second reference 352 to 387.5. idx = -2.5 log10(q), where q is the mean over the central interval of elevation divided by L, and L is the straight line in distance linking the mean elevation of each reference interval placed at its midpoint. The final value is 0.344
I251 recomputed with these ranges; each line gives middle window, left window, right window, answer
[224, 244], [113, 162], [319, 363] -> 0.060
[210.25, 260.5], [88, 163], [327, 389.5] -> 0.154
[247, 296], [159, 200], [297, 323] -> 0.086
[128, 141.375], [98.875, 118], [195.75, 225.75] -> 0.071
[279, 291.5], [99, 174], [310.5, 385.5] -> 0.424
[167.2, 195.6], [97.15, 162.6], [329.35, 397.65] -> 0.102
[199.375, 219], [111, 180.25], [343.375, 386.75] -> 0.042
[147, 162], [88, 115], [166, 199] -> 0.052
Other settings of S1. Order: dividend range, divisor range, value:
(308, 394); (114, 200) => 1.06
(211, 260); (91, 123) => 0.82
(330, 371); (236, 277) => 1.20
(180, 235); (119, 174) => 0.99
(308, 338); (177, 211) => 1.09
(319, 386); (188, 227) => 1.09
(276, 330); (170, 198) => 0.86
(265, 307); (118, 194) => 0.78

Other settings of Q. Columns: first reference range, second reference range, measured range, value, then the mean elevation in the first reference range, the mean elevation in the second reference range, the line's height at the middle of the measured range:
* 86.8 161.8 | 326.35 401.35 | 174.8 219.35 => 3.6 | 119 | 119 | 119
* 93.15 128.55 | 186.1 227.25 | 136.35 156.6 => 1.4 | 125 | 111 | 120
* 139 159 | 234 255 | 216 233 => -3.6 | 110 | 90.5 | 94.7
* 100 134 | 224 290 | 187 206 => 0.3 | 123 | 101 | 110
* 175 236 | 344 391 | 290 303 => 5.8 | 111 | 118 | 115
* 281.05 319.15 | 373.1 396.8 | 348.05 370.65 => -3.1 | 83.1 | 115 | 105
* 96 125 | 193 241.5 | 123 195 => 6.1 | 126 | 112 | 120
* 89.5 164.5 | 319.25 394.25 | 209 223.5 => 0.7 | 118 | 120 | 119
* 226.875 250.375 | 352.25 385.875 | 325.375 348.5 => -1.9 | 100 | 119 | 114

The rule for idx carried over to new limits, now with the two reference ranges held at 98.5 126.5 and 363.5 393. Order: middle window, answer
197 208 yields 0.13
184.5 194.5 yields 0.14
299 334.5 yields 0.12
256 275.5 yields 0.06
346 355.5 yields -0.02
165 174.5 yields 0.17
